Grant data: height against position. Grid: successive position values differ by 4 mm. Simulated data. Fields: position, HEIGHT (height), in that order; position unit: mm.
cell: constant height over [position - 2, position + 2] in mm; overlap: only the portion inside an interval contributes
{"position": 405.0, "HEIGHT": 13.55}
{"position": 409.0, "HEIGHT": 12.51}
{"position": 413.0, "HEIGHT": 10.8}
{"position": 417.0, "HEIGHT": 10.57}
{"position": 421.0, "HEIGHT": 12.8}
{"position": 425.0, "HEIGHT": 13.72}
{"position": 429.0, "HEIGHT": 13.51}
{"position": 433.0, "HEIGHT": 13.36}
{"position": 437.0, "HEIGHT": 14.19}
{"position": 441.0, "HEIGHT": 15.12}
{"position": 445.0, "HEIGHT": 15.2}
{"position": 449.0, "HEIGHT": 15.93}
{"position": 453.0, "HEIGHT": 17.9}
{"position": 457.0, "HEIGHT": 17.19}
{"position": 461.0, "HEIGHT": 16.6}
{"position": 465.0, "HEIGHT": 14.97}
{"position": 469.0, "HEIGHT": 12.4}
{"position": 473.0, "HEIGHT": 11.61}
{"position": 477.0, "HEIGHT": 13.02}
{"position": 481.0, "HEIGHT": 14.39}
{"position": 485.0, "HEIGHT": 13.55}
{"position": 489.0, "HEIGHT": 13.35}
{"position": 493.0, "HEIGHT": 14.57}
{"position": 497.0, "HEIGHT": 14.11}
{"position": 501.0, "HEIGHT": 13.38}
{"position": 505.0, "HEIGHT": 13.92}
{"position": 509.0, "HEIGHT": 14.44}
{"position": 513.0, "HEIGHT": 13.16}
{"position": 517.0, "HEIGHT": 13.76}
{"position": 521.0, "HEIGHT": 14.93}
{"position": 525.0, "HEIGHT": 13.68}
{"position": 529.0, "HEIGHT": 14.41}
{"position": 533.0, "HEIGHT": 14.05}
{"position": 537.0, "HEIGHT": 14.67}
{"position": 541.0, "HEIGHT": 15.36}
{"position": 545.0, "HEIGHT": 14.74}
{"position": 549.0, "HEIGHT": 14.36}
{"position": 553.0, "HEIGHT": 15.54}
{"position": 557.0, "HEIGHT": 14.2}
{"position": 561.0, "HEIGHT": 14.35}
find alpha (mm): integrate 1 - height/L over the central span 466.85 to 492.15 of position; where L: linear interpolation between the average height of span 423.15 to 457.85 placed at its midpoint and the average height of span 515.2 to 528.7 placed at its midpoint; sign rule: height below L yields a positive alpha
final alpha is 2.6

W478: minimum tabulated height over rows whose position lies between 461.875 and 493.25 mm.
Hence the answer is 11.61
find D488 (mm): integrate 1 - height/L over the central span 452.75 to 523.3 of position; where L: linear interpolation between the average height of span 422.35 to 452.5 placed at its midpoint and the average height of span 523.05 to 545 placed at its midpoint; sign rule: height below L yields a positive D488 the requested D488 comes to 1.53 mm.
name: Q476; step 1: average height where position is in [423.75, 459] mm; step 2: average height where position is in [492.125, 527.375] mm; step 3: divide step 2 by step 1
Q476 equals 0.92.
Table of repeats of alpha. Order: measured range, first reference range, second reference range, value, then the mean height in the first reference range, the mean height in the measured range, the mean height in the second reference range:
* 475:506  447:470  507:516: 1.8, 16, 13.8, 13.8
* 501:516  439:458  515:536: 0.9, 16.2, 13.8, 14.2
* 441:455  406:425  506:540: -3.9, 12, 16.2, 14.2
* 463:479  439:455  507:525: 2.4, 16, 13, 14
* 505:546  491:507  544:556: 0.4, 14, 14.3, 14.8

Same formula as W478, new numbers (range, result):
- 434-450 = 14.19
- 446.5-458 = 15.93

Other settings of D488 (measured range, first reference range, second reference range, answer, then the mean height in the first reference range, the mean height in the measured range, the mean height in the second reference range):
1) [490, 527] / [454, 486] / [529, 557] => 1.4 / 14.4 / 14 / 14.7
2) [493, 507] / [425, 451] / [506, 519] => 0.0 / 14.5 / 13.9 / 13.8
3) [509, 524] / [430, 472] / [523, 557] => 0.7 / 15.2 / 14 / 14.6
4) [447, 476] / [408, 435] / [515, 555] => -4.3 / 12.5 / 15.2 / 14.6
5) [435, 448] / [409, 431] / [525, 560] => -2.3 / 12.3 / 14.9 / 14.6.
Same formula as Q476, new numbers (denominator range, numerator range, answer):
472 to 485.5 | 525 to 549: 1.10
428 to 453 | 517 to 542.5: 0.97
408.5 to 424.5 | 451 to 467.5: 1.40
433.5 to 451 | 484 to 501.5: 0.93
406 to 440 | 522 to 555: 1.14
